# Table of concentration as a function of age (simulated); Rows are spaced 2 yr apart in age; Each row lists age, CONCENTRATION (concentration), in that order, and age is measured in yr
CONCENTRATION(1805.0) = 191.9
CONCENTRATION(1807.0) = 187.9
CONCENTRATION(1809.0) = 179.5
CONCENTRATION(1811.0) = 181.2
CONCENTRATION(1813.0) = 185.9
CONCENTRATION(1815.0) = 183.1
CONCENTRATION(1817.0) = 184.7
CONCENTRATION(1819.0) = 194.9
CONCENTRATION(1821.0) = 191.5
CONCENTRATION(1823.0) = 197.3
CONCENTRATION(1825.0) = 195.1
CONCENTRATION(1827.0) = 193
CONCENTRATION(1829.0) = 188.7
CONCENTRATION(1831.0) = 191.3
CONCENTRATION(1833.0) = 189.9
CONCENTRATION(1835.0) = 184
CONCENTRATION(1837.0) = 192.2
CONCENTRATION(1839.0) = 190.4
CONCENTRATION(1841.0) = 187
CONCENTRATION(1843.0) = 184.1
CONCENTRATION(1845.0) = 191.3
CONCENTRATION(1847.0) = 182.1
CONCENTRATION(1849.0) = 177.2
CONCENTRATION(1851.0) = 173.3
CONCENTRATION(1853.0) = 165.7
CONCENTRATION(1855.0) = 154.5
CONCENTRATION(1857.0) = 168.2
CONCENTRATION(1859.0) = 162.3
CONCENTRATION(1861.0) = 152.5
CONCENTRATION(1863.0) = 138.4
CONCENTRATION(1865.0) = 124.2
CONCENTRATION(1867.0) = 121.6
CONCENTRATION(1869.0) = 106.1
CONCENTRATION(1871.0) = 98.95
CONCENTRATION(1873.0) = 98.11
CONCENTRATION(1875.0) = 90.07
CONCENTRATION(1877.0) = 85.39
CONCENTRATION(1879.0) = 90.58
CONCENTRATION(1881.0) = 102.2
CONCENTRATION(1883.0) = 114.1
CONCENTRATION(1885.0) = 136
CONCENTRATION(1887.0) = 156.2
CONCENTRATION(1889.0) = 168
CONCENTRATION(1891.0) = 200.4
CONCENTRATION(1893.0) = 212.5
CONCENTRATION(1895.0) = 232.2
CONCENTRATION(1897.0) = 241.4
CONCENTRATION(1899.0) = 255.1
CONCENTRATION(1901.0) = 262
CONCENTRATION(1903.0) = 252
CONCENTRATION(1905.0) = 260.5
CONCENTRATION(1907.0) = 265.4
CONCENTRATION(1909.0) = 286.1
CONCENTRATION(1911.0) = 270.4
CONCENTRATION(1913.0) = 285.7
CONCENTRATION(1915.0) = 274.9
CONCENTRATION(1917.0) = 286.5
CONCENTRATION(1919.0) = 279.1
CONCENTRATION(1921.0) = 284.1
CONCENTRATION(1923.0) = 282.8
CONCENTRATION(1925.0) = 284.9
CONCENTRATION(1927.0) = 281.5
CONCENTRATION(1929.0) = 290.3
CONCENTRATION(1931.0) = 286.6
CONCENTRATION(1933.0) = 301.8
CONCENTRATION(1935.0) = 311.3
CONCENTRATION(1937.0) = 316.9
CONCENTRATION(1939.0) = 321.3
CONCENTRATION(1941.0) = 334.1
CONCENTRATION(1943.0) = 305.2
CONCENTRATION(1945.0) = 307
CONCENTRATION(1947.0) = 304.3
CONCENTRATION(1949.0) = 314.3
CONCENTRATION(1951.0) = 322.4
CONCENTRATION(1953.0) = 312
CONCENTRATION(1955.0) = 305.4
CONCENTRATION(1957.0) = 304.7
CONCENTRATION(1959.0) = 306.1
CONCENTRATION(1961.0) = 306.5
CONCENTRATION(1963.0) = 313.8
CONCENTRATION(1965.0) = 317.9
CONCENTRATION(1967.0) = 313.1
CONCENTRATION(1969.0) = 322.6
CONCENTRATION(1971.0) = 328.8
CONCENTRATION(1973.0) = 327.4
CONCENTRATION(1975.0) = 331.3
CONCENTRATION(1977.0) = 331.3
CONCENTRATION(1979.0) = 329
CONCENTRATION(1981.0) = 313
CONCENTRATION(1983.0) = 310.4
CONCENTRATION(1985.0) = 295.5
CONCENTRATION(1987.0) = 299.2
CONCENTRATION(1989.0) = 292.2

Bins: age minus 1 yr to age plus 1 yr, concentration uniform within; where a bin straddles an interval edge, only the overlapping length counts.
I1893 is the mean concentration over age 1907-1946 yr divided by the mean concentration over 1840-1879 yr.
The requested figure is 2.04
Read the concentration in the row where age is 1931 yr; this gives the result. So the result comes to 286.6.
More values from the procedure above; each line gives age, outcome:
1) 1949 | 314.3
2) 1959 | 306.1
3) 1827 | 193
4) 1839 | 190.4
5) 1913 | 285.7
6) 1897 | 241.4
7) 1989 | 292.2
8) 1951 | 322.4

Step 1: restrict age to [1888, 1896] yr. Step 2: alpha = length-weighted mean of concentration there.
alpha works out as 203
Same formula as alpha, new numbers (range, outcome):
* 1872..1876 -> 94.1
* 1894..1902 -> 248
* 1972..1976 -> 329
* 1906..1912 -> 274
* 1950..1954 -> 317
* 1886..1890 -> 162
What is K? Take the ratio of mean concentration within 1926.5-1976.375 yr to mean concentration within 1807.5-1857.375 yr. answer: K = 1.7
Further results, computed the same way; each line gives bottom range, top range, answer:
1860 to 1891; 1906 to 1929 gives 2.31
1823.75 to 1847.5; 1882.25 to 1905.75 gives 1.10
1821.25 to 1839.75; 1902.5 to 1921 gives 1.43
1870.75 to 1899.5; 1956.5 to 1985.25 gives 2.09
